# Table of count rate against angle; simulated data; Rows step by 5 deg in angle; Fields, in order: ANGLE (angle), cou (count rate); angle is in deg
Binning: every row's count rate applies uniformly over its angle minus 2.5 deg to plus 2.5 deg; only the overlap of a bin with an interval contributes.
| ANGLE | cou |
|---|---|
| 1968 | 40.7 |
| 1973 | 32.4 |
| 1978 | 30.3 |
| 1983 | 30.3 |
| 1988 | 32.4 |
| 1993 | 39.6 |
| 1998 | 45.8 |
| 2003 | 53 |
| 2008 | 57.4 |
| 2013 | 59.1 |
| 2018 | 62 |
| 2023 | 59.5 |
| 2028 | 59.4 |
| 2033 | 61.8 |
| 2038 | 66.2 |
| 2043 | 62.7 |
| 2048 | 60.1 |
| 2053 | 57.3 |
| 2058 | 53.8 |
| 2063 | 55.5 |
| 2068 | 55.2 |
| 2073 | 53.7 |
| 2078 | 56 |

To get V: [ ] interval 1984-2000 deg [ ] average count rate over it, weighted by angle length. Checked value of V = 38.2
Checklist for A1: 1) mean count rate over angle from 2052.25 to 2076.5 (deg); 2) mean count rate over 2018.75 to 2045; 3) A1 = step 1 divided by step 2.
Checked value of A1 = 0.89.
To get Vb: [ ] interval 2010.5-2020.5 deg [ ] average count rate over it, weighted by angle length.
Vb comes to 60.5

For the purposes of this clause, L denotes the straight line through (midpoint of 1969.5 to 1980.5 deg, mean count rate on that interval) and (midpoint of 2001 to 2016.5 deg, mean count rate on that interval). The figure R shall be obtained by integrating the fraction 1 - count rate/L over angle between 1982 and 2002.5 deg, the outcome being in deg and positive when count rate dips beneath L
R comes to 2.8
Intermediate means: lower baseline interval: 32.2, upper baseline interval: 57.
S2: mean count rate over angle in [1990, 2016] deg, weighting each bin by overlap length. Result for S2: 50.8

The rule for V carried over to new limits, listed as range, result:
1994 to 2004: 47.4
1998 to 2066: 58.5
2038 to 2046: 63.6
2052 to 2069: 55.3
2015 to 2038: 61.2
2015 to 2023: 61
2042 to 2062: 57.9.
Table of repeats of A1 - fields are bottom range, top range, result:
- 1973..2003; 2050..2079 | 1.50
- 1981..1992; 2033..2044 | 1.97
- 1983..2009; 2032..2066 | 1.37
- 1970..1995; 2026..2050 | 1.88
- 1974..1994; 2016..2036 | 1.86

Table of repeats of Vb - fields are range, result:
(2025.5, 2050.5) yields 62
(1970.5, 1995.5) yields 33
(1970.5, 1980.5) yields 31.4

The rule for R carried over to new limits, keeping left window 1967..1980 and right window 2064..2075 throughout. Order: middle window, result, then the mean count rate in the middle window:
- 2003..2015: -4.50 deg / 57.1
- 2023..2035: -3.79 deg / 60.3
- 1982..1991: 1.16 deg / 32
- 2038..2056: -4.01 deg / 60.7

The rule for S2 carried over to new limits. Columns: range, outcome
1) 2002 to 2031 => 58.7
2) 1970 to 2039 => 48.8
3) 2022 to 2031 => 59.6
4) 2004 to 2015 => 57.5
